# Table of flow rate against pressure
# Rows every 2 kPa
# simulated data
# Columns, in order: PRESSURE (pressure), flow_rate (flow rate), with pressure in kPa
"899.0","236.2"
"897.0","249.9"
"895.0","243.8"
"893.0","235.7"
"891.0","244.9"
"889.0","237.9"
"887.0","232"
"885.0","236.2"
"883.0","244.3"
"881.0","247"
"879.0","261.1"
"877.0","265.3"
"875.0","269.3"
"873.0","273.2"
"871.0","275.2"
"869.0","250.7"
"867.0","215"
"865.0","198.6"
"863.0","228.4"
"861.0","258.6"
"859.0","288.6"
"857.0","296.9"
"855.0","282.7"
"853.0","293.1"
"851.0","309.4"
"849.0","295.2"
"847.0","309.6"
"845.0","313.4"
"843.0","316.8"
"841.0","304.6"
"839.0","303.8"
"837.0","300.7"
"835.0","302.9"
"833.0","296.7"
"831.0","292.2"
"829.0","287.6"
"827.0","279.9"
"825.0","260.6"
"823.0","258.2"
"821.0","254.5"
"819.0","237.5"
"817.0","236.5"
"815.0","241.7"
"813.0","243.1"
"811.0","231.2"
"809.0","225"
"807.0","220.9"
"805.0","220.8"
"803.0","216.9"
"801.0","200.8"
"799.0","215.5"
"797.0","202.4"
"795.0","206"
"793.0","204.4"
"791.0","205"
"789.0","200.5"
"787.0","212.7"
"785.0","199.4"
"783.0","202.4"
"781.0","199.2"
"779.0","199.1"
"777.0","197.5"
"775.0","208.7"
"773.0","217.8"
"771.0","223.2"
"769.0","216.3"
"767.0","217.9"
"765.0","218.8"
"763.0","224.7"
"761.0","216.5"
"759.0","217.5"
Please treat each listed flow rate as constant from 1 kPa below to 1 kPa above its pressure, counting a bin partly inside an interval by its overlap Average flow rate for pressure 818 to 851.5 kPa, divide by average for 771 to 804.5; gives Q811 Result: 1.4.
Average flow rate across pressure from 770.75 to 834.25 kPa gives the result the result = 228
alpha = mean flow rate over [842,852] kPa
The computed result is 309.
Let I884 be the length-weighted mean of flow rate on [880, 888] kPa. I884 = 240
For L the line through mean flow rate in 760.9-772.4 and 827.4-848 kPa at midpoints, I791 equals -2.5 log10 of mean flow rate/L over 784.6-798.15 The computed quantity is 0.21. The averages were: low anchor 220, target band 205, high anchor 302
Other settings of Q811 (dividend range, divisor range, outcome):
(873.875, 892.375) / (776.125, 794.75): 1.23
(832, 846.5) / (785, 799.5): 1.49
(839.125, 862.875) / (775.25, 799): 1.45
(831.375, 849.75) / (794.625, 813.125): 1.40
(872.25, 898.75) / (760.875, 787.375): 1.18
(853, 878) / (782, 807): 1.25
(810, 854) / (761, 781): 1.32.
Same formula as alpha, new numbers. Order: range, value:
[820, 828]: 263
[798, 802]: 208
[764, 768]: 218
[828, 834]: 292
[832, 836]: 300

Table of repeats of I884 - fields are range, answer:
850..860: 294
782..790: 204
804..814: 228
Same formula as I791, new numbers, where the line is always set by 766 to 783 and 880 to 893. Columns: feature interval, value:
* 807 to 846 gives -0.210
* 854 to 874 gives -0.102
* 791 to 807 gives 0.032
